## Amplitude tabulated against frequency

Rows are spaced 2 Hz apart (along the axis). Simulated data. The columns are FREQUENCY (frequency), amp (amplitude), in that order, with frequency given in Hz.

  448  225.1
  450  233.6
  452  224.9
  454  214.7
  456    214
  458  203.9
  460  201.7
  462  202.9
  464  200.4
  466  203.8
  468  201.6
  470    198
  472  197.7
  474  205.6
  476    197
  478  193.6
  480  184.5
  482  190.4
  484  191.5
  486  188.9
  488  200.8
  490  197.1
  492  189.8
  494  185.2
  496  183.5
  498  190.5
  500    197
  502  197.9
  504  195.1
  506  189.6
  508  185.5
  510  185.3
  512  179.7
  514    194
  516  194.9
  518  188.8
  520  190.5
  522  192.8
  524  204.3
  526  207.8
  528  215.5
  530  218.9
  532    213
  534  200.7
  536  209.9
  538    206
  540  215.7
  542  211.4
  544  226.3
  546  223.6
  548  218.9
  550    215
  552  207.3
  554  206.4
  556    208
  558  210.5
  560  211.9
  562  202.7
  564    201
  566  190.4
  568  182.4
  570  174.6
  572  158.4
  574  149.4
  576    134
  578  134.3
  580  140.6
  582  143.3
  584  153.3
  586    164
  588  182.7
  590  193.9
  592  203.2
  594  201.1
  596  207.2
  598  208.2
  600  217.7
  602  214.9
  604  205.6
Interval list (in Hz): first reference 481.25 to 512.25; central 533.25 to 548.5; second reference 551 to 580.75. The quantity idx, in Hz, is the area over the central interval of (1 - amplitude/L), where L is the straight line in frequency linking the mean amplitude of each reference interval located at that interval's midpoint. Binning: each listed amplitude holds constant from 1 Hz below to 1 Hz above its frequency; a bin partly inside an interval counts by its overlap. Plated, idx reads -2.4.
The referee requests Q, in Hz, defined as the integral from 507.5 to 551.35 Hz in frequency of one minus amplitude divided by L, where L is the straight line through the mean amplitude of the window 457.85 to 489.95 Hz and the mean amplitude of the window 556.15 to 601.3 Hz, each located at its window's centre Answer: -3.7 Hz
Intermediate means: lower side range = 197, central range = 205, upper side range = 181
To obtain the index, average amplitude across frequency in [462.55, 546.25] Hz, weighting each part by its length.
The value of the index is 198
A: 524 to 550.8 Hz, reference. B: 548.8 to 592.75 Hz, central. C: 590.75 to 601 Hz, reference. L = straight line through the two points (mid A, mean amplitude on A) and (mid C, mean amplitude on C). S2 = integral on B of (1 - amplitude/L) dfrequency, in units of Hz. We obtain 6.2 Hz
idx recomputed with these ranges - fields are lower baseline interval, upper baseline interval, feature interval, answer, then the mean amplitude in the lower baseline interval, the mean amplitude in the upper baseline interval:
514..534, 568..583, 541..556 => -3.18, 202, 150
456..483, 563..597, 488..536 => -1.95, 199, 171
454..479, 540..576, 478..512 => 1.78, 202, 199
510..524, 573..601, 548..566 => -2.62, 191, 174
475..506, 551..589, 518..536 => -1.93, 192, 177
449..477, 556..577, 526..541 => -1.62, 207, 183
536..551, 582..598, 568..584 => 3.65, 216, 185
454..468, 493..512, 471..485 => 0.30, 205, 189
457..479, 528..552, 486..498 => 0.82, 201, 214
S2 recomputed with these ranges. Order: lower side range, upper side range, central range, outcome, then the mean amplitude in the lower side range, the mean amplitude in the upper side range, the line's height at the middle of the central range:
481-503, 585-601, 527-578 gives -1.1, 192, 197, 195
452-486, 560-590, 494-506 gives -0.1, 200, 168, 191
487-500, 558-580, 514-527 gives -0.8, 192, 174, 185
